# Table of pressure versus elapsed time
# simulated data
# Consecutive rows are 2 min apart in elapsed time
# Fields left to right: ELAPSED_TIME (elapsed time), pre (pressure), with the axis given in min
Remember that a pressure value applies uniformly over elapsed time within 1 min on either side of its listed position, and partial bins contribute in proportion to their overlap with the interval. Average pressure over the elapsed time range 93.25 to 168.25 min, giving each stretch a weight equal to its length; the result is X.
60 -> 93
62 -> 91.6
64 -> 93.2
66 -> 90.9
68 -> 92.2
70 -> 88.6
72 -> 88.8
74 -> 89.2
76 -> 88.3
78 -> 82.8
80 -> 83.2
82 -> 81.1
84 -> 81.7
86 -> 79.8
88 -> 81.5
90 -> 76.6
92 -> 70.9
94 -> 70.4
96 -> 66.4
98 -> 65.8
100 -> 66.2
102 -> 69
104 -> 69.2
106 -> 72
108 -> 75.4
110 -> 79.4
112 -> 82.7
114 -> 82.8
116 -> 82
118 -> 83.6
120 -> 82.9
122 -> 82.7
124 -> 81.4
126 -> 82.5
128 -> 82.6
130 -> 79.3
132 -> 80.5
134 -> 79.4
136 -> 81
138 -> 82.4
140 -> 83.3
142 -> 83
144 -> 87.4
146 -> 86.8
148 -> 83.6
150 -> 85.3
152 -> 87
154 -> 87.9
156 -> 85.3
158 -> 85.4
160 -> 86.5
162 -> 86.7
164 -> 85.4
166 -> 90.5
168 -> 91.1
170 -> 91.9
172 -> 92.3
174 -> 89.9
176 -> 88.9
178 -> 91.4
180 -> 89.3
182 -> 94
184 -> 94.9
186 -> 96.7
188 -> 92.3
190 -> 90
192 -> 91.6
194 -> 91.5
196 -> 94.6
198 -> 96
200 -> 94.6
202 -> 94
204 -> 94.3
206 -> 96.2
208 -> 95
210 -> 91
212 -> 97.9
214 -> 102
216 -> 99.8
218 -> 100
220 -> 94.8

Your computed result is 80.8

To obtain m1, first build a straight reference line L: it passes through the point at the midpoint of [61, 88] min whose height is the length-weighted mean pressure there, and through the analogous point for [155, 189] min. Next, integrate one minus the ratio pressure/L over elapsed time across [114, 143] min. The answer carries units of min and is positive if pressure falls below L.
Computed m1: 2.20 min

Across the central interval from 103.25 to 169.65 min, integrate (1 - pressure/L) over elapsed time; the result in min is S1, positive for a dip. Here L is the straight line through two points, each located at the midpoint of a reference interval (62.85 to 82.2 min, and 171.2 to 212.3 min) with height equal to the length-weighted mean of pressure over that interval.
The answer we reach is 5.66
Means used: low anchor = 88.1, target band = 83.1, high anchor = 93.1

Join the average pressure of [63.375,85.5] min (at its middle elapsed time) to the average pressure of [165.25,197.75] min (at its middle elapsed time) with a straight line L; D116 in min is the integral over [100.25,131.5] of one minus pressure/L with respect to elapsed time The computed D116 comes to 3.5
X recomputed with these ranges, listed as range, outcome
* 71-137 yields 78.8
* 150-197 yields 90.1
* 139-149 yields 84.8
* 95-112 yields 71.1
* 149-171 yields 87.5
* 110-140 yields 81.8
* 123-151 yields 82.8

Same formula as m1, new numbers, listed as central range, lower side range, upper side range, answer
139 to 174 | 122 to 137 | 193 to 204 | -0.4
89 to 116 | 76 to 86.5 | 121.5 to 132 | 2.9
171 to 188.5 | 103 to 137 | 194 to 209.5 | -0.3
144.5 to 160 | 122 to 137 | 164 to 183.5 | 0.0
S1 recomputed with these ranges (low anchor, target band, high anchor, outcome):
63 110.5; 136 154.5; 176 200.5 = 0.47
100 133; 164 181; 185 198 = -0.18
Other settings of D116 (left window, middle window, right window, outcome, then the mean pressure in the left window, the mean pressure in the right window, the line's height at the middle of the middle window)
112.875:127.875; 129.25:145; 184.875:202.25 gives 0.6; 82.6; 93.5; 85.1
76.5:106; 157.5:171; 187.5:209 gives -0.1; 74.8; 93.7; 87.7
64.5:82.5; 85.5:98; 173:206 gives 2.1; 87.6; 92.9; 88.4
